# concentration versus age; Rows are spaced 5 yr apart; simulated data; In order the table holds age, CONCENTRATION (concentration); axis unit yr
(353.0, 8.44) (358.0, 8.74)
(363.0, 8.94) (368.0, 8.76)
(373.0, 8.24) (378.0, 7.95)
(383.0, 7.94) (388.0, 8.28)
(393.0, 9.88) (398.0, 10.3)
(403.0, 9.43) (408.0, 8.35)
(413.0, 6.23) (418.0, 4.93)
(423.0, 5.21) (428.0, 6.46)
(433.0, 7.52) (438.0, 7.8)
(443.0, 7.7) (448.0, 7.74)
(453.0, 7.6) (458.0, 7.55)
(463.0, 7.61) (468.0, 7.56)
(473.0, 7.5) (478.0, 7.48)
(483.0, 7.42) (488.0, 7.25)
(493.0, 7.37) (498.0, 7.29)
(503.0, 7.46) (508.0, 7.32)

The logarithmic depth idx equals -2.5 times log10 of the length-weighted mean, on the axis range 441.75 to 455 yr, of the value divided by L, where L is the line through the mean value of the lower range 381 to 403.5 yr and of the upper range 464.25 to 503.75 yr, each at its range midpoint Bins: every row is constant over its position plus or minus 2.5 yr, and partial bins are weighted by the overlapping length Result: 0.06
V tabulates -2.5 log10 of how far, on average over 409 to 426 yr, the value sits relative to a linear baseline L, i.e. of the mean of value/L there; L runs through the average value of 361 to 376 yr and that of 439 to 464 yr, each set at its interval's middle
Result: 0.37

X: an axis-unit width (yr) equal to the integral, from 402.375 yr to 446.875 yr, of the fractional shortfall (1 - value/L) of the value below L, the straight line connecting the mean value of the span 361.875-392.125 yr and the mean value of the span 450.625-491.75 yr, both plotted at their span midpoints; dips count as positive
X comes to 5.3 yr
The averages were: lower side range 8.41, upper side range 7.49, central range 6.99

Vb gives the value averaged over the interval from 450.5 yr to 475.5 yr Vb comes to 7.56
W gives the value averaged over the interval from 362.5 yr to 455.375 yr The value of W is 7.83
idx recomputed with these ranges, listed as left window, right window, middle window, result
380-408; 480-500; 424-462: 0.11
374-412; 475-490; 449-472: 0.02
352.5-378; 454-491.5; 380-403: -0.10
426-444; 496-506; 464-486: -0.02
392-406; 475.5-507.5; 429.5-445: 0.16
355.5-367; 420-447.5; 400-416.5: -0.03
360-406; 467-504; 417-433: 0.36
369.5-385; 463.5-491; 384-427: 0.02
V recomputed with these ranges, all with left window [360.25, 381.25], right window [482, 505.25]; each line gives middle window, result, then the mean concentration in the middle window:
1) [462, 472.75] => 0.00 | 7.56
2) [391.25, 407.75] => -0.18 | 9.66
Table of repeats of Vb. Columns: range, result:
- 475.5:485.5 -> 7.45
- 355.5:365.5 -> 8.84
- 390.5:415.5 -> 8.84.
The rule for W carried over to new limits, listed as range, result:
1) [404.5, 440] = 6.71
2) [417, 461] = 7.02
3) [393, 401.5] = 10.1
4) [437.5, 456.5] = 7.69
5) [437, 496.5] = 7.54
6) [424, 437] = 6.88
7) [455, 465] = 7.58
